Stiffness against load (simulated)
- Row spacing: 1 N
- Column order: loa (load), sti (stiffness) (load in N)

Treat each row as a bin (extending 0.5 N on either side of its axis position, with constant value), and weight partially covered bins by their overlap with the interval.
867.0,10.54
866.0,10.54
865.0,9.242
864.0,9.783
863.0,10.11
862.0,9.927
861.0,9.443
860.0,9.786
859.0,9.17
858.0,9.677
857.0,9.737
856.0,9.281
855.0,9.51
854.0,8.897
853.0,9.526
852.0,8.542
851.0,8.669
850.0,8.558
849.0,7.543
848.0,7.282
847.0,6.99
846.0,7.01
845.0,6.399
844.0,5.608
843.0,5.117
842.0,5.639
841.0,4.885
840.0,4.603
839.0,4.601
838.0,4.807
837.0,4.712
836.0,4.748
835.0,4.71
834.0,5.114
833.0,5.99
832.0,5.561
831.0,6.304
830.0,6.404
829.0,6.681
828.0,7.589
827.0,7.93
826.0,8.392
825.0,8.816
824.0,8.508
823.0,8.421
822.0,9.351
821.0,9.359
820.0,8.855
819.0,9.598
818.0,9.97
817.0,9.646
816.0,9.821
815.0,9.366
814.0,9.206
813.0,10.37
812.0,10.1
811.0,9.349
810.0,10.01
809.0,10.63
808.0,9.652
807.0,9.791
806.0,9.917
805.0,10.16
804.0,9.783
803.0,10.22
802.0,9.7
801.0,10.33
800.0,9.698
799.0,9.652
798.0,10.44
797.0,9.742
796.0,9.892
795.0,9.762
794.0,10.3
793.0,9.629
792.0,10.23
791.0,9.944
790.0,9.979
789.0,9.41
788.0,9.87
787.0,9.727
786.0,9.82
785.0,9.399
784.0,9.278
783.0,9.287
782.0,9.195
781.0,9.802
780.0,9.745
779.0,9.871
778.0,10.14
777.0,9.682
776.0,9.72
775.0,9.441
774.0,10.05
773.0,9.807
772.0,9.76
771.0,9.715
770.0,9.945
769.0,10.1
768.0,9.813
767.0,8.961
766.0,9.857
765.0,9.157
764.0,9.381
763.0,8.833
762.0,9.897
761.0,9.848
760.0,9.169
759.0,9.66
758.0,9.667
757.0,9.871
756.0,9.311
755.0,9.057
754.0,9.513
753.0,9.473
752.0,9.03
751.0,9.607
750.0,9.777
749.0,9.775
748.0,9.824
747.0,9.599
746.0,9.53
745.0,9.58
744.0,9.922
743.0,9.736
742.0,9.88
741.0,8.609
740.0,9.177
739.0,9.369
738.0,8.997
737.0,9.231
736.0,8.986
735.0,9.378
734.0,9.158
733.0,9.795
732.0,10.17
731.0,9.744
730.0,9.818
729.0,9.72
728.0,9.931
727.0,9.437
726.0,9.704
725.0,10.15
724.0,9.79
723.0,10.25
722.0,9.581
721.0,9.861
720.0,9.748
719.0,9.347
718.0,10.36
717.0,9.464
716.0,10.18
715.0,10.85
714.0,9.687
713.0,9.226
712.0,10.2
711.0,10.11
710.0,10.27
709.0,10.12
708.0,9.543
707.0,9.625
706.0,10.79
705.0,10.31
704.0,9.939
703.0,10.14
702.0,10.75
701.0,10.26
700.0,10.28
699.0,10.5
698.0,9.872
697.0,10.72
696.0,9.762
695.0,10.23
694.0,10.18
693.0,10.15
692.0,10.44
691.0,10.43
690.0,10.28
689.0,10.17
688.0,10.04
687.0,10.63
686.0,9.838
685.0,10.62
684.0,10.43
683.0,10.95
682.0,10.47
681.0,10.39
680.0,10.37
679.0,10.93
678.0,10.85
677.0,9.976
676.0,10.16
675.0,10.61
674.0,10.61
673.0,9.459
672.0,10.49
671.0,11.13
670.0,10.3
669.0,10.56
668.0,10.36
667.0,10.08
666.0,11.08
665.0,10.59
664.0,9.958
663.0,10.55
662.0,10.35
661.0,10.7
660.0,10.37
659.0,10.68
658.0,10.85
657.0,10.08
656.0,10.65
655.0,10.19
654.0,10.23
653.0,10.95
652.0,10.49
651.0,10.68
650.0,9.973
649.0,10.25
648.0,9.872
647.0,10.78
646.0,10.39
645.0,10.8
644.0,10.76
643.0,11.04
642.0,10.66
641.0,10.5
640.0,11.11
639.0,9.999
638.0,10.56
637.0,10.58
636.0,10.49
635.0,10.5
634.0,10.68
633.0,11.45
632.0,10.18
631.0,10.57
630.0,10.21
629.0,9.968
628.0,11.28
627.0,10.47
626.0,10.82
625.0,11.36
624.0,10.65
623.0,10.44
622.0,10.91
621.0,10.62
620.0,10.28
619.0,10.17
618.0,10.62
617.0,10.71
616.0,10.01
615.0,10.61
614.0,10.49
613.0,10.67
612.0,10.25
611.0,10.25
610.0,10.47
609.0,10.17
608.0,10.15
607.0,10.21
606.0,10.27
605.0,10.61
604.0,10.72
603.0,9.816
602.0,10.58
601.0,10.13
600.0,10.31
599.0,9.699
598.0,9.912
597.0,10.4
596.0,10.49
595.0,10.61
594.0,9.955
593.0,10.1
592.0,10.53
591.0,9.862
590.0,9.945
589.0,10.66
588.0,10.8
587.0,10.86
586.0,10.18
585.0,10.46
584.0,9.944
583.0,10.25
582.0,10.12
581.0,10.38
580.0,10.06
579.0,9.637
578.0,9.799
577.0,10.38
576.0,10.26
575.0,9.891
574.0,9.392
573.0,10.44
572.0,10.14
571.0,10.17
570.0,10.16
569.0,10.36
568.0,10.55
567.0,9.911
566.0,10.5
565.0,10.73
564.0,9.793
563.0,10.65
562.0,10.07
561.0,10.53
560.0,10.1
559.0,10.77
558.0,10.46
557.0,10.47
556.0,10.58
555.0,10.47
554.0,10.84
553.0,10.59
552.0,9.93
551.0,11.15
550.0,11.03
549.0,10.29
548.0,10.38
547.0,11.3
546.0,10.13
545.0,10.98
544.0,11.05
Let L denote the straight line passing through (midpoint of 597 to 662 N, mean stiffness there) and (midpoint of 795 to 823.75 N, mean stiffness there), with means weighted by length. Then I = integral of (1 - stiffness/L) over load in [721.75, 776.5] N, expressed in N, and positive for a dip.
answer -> 2.2 N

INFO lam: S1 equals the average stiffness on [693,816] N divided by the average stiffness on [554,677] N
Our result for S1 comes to 0.94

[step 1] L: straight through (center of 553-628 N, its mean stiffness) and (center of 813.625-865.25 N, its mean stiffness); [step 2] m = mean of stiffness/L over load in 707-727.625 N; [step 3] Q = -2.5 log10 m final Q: -0.097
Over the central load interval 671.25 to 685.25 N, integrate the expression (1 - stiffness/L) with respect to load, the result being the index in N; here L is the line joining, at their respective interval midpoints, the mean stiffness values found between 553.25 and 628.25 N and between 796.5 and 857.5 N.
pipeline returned -1.4 N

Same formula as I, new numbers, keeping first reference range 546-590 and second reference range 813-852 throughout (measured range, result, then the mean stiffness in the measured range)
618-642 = -2.4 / 10.6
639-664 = -3.1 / 10.5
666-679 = -1.9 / 10.4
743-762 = -3.3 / 9.58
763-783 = -4.3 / 9.66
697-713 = -2.6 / 10.2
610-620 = -0.6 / 10.4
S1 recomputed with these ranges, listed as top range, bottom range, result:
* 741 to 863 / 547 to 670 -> 0.85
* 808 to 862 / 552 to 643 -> 0.76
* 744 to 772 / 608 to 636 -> 0.91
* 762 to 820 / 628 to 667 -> 0.93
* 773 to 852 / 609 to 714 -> 0.82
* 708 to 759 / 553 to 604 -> 0.94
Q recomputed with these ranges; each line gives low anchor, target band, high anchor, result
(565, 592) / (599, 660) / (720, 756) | -0.052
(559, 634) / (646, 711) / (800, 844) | -0.095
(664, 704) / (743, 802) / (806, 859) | -0.095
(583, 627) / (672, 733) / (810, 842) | -0.113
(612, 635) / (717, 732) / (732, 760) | -0.017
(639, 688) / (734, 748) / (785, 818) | 0.083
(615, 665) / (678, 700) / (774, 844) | -0.039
